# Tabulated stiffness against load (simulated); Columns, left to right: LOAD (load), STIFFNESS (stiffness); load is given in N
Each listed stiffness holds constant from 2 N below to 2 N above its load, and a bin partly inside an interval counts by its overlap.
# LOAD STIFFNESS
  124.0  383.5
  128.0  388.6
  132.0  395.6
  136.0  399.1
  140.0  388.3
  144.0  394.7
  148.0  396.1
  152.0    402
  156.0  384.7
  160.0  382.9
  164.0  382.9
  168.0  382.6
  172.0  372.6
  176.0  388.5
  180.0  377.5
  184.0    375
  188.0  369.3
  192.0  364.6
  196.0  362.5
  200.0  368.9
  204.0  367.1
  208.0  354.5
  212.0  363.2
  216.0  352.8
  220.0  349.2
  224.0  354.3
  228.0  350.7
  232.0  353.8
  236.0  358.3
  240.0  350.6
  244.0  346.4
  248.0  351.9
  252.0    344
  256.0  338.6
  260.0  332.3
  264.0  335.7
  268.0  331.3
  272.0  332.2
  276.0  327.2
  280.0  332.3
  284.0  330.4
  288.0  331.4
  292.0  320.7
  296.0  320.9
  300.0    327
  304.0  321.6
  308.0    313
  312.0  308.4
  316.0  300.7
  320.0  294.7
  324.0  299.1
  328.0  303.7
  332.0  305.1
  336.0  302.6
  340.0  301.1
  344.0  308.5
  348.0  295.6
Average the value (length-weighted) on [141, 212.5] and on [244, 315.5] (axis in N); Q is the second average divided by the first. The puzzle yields 0.9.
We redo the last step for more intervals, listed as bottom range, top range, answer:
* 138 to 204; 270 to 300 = 0.86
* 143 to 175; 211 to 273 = 0.90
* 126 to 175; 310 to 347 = 0.78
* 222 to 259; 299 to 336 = 0.88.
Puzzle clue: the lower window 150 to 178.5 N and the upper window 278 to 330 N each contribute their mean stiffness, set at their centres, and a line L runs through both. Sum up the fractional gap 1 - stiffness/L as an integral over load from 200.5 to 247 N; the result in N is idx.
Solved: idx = 0.1 N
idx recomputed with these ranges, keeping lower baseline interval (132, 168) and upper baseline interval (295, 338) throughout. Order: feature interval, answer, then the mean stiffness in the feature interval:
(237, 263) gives -0.2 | 344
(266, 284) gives -0.1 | 331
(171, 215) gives 0.1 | 369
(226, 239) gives -0.1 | 354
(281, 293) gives -0.2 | 328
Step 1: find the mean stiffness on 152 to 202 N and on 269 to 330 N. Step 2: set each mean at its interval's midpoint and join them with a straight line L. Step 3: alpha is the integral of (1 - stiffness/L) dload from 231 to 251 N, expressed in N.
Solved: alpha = -0.33 N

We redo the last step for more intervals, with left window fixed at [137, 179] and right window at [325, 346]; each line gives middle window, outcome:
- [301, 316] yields 0.16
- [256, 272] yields 0.19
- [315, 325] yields 0.43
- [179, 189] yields 0.03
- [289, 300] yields 0.01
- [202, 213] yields 0.08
